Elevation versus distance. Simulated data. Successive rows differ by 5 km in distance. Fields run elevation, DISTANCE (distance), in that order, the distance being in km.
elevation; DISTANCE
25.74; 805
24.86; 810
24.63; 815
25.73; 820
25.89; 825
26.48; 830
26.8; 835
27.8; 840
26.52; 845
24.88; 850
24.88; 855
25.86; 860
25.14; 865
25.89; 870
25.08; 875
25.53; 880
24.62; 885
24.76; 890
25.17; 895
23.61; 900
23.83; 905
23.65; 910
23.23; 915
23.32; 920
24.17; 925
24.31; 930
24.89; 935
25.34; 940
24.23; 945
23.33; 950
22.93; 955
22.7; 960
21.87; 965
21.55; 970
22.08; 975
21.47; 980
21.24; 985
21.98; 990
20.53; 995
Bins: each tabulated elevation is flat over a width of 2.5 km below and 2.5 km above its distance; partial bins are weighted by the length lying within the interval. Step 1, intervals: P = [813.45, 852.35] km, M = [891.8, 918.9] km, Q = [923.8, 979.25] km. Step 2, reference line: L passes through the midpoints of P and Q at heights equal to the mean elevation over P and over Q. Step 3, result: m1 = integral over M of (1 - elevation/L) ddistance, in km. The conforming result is 0.6 km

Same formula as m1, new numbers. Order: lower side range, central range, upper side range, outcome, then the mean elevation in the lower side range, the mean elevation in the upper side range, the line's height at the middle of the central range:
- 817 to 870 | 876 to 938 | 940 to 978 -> -0.1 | 26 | 22.8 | 24.2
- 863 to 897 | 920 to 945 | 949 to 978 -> -1.2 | 25.2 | 22.3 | 23.4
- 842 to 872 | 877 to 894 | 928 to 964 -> 0.0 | 25.6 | 23.9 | 25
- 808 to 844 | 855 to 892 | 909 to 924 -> -0.8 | 26.1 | 23.5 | 24.7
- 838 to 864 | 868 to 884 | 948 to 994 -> -0.2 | 25.9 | 22.1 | 25.1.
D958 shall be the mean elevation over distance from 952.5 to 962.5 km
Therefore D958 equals 22.8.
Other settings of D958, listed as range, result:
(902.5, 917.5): 23.6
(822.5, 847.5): 26.7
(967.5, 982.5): 21.7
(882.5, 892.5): 24.7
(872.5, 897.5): 25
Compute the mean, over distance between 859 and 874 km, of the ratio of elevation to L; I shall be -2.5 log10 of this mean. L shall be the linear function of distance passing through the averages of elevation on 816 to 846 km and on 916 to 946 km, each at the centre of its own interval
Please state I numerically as 0.01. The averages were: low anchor 26.4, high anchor 24.3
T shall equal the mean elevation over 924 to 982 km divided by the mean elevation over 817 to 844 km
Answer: 0.88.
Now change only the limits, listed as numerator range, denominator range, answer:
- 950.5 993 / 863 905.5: 0.88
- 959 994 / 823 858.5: 0.83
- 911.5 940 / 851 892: 0.96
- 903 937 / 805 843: 0.92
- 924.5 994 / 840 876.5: 0.89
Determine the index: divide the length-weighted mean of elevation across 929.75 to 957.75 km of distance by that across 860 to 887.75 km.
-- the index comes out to 0.95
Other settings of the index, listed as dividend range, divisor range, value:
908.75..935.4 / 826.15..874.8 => 0.92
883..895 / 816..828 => 0.97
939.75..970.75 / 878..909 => 0.94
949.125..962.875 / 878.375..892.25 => 0.92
